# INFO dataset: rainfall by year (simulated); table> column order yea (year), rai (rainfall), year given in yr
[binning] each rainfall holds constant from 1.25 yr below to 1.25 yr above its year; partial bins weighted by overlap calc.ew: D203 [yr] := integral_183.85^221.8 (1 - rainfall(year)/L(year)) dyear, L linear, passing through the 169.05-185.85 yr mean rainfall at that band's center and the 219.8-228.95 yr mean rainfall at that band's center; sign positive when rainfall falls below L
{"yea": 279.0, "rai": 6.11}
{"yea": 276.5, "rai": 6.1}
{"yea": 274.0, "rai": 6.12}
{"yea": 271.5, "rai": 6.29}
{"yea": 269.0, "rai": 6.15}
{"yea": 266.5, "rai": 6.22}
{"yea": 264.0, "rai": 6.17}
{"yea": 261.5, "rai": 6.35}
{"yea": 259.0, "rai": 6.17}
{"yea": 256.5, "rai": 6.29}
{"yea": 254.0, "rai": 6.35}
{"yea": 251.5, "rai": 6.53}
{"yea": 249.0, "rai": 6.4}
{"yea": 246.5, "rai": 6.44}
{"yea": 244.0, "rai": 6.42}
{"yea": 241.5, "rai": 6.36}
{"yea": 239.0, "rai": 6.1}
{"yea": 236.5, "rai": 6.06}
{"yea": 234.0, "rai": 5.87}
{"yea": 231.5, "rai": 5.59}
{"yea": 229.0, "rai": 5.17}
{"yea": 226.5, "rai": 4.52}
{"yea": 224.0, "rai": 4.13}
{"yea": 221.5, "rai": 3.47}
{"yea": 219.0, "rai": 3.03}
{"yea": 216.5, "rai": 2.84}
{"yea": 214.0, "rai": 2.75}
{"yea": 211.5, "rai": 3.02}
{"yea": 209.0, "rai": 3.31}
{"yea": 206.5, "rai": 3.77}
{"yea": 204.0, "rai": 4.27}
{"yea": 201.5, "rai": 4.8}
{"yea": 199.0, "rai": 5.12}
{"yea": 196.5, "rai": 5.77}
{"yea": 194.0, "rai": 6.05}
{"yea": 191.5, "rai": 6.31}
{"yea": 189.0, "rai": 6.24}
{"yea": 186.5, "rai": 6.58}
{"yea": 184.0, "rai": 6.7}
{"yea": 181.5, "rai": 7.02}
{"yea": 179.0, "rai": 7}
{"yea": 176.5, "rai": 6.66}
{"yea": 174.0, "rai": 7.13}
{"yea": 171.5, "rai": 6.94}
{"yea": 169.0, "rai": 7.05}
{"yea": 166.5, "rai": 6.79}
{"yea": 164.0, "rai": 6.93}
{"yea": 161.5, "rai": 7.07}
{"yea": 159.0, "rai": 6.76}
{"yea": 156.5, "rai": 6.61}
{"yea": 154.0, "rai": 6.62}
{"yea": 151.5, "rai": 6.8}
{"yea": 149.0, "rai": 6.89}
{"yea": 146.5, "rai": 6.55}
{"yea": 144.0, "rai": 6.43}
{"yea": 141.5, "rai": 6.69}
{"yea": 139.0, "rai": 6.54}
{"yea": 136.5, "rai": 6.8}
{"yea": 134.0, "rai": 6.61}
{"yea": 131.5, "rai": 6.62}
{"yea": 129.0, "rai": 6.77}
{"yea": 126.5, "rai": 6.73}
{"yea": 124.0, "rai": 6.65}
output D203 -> 6.4 yr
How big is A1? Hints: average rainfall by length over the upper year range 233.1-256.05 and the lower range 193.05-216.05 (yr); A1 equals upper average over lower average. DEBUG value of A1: 1.48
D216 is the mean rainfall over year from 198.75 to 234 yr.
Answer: 4.02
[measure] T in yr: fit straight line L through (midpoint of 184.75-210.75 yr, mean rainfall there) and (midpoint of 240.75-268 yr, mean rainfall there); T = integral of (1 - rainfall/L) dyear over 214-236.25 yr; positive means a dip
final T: 5.6 yr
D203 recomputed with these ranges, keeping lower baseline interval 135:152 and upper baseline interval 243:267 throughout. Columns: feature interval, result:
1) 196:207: 2.97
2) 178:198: 0.31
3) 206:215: 4.58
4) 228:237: 1.05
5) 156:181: -1.20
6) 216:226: 4.57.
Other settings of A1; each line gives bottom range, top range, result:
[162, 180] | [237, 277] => 0.91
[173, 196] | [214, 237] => 0.66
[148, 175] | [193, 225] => 0.58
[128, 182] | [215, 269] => 0.82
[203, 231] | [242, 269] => 1.71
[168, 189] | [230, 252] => 0.90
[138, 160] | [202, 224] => 0.51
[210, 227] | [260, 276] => 1.86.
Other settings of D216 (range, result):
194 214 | 4.31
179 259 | 5.31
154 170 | 6.85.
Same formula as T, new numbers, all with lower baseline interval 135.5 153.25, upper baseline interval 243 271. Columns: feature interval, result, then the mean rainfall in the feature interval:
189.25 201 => 1.31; 5.78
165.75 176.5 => -0.60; 6.95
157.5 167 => -0.40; 6.89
